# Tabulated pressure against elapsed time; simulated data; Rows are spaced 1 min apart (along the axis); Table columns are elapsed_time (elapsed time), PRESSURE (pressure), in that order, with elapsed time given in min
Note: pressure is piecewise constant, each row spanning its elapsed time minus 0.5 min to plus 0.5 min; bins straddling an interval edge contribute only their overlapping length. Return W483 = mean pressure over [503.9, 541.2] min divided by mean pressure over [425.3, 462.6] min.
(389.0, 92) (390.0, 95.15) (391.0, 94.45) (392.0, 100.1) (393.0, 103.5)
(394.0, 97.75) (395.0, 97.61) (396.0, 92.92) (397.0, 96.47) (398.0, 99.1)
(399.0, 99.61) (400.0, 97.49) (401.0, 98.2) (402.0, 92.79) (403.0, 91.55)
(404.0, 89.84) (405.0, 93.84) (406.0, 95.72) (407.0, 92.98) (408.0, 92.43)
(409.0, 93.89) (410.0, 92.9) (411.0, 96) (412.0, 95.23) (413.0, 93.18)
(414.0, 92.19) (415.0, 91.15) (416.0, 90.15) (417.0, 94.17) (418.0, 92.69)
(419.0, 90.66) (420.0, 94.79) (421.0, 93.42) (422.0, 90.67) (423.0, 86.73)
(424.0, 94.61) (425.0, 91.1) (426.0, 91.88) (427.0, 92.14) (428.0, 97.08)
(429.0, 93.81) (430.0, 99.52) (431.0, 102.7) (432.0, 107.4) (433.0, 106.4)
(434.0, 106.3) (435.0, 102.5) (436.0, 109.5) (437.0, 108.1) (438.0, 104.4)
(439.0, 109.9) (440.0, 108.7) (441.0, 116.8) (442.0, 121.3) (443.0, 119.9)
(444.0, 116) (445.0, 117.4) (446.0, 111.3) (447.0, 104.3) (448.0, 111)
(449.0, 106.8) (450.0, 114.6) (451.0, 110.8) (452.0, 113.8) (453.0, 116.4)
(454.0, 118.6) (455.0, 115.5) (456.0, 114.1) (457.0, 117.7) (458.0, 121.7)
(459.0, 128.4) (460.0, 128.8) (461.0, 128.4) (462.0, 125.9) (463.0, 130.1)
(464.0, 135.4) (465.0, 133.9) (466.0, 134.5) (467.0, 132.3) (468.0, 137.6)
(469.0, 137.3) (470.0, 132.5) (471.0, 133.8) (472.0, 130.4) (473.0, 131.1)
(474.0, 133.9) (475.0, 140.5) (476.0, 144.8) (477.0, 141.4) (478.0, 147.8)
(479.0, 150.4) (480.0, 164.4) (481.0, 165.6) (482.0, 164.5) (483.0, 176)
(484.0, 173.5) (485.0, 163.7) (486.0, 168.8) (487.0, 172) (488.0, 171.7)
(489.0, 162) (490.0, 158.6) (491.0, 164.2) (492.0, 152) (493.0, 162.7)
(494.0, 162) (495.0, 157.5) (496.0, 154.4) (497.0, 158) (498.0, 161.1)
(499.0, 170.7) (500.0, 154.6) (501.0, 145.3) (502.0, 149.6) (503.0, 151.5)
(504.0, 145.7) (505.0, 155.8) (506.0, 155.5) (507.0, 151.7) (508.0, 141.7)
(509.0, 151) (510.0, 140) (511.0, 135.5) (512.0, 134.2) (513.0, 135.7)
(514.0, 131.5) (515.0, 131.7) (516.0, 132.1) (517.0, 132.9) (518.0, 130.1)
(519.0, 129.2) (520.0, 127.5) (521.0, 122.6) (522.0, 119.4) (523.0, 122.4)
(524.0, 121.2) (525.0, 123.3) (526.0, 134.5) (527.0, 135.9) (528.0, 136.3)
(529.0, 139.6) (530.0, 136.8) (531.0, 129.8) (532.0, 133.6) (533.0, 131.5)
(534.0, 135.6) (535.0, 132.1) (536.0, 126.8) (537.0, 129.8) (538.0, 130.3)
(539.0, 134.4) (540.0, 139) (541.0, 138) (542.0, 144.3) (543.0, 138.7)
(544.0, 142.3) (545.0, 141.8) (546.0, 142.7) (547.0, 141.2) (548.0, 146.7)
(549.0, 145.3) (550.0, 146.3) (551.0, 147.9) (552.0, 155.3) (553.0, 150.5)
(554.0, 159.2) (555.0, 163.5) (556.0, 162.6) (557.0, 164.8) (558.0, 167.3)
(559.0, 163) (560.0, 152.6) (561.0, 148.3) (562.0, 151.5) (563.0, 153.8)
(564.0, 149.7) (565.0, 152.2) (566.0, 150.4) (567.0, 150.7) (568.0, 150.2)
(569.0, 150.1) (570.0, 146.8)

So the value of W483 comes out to 1.2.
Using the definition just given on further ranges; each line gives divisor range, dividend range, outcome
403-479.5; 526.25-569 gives 1.30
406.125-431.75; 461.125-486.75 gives 1.55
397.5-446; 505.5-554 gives 1.38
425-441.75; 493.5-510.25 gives 1.48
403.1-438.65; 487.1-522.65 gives 1.53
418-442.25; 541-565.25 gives 1.50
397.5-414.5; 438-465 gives 1.25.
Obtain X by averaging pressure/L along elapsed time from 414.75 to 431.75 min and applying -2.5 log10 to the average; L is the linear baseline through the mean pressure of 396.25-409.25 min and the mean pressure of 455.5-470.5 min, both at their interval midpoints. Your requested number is 0.14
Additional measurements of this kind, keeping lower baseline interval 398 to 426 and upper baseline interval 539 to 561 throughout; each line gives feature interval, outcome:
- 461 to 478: -0.16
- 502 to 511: -0.13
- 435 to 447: -0.07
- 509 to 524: 0.04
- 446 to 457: -0.03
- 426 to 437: 0.00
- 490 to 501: -0.24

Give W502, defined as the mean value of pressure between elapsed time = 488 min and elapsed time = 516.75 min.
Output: 150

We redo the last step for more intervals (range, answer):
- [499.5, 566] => 142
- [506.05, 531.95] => 133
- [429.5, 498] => 133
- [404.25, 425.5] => 92.8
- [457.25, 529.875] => 144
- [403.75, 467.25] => 107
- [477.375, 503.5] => 161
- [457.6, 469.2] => 131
